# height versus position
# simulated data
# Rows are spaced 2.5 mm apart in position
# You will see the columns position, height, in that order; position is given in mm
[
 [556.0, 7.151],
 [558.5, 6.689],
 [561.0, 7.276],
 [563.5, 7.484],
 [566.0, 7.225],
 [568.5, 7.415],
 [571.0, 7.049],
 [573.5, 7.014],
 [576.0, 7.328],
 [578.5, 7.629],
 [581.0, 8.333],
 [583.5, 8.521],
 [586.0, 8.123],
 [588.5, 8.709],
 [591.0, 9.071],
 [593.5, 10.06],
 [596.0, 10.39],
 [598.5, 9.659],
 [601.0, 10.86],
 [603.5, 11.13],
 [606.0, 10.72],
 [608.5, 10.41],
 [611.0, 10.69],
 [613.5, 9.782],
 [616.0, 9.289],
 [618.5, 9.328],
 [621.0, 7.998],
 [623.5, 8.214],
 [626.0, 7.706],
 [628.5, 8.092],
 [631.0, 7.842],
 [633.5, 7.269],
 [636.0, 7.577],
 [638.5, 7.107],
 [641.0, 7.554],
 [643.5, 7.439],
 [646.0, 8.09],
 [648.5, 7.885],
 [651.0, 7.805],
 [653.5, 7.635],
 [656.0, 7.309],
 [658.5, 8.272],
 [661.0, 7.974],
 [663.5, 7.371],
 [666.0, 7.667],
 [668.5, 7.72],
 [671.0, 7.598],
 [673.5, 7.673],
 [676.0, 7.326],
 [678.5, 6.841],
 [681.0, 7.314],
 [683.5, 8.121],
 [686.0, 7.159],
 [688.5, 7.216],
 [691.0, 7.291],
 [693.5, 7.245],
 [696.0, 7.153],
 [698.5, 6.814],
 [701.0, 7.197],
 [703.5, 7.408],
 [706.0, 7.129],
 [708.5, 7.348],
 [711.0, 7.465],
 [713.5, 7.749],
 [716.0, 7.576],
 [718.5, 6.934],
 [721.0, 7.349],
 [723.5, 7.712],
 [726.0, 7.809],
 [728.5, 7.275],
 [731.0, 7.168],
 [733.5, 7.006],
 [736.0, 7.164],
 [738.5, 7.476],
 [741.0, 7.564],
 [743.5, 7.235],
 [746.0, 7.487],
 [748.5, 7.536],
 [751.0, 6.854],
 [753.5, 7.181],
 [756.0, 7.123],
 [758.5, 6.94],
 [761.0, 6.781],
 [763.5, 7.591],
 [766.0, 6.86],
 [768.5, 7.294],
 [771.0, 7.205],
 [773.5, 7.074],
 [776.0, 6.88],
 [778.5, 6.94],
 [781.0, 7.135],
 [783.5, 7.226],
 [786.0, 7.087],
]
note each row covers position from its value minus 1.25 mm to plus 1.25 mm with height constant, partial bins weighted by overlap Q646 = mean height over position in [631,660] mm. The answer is 7.64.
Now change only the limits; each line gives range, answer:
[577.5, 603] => 9.21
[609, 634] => 8.72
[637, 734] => 7.46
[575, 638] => 8.97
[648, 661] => 7.79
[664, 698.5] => 7.39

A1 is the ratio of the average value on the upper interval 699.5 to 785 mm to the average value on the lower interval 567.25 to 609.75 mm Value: 0.81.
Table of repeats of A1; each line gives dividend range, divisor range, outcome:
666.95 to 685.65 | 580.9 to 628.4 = 0.80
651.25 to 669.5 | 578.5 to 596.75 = 0.87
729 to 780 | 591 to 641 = 0.79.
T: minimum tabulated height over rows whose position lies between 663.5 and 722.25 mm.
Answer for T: 6.814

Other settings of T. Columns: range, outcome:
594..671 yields 7.107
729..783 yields 6.781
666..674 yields 7.598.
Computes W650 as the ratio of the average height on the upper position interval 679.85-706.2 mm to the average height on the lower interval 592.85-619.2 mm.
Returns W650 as 0.7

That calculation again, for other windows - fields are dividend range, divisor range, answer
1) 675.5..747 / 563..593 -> 0.93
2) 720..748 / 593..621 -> 0.73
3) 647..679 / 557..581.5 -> 1.05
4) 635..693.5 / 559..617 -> 0.85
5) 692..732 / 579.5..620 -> 0.76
